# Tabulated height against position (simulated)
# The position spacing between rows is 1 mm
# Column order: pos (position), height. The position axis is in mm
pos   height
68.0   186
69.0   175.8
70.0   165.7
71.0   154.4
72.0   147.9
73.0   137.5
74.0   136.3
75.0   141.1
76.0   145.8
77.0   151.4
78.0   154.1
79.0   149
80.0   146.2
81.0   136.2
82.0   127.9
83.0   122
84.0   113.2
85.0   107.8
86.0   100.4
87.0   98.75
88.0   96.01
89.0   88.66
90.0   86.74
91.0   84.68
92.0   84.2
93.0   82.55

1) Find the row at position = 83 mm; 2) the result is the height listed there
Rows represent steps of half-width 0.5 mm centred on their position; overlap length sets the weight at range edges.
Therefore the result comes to 122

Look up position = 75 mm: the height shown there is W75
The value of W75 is 141.1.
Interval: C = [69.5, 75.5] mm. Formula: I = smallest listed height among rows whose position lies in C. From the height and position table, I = 136.3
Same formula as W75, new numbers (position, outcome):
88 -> 96.01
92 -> 84.2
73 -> 137.5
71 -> 154.4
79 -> 149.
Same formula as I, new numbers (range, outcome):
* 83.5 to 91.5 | 84.68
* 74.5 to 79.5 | 141.1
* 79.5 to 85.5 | 107.8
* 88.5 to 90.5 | 86.74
